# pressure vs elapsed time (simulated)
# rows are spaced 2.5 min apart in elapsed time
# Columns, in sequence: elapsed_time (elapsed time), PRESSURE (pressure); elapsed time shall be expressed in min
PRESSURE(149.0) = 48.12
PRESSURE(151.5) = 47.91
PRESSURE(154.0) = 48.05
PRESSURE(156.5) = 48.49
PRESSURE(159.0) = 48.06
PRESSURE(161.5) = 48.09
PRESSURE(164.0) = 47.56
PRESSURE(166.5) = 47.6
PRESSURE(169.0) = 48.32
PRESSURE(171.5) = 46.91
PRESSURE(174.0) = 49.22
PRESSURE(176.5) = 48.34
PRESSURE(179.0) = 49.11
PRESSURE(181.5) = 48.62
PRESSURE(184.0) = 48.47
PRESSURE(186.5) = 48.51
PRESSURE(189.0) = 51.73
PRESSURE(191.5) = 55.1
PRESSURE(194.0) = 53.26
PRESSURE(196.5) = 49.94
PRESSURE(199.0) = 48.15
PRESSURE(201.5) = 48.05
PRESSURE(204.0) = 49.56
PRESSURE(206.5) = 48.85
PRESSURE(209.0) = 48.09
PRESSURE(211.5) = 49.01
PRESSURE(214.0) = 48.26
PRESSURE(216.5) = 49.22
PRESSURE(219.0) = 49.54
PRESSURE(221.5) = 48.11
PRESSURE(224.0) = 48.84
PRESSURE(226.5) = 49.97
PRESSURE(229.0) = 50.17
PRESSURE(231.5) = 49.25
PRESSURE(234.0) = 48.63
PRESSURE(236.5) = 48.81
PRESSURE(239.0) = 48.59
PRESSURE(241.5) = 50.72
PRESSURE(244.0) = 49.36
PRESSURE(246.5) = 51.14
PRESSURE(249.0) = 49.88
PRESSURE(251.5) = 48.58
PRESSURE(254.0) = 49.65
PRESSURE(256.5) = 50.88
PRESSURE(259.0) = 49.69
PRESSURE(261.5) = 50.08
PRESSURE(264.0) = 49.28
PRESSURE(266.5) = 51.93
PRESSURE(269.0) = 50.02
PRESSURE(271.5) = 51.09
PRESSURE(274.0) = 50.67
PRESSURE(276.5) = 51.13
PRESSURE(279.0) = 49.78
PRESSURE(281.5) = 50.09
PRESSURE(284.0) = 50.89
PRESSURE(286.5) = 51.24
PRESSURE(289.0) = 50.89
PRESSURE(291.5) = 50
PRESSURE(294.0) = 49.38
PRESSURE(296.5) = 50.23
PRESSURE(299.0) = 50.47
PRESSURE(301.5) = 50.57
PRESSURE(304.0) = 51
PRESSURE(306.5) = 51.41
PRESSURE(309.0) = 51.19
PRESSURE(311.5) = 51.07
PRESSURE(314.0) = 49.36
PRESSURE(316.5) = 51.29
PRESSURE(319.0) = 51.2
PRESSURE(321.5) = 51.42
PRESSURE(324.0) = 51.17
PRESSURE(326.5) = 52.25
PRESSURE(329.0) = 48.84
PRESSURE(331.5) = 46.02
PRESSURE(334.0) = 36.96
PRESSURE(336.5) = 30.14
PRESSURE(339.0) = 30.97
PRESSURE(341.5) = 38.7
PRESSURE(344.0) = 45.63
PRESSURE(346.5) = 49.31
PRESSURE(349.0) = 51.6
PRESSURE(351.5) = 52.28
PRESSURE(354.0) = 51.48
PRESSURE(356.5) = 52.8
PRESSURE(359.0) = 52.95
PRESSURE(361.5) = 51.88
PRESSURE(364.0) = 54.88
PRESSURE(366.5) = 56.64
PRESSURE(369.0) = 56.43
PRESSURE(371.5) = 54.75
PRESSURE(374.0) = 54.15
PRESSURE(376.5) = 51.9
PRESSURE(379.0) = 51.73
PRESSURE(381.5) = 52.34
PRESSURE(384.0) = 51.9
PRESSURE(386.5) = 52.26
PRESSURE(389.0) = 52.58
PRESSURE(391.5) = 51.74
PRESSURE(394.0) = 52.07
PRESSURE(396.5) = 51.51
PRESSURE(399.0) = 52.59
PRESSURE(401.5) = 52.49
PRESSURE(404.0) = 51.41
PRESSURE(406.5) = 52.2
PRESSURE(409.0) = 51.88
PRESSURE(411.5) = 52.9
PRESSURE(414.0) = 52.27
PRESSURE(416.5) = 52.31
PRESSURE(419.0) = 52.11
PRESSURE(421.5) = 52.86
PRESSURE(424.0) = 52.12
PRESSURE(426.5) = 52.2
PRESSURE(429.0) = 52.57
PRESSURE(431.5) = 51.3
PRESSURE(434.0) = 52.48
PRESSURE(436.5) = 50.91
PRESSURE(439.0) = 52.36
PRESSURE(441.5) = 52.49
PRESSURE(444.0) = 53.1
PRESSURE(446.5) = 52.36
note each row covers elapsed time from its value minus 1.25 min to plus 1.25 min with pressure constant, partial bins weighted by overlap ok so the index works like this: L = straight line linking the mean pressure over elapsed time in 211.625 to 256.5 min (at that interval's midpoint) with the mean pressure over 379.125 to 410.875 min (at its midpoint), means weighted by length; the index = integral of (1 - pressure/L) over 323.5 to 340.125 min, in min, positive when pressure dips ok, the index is 2.9 min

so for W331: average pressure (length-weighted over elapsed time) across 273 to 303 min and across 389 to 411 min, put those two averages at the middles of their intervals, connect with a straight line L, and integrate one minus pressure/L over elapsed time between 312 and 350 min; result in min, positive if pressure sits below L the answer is 4.0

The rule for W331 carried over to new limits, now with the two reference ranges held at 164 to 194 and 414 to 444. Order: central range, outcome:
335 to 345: 2.9 min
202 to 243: 0.6 min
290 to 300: 0.1 min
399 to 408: 0.0 min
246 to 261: 0.1 min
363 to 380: -0.9 min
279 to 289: 0.0 min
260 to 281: 0.0 min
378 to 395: -0.1 min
